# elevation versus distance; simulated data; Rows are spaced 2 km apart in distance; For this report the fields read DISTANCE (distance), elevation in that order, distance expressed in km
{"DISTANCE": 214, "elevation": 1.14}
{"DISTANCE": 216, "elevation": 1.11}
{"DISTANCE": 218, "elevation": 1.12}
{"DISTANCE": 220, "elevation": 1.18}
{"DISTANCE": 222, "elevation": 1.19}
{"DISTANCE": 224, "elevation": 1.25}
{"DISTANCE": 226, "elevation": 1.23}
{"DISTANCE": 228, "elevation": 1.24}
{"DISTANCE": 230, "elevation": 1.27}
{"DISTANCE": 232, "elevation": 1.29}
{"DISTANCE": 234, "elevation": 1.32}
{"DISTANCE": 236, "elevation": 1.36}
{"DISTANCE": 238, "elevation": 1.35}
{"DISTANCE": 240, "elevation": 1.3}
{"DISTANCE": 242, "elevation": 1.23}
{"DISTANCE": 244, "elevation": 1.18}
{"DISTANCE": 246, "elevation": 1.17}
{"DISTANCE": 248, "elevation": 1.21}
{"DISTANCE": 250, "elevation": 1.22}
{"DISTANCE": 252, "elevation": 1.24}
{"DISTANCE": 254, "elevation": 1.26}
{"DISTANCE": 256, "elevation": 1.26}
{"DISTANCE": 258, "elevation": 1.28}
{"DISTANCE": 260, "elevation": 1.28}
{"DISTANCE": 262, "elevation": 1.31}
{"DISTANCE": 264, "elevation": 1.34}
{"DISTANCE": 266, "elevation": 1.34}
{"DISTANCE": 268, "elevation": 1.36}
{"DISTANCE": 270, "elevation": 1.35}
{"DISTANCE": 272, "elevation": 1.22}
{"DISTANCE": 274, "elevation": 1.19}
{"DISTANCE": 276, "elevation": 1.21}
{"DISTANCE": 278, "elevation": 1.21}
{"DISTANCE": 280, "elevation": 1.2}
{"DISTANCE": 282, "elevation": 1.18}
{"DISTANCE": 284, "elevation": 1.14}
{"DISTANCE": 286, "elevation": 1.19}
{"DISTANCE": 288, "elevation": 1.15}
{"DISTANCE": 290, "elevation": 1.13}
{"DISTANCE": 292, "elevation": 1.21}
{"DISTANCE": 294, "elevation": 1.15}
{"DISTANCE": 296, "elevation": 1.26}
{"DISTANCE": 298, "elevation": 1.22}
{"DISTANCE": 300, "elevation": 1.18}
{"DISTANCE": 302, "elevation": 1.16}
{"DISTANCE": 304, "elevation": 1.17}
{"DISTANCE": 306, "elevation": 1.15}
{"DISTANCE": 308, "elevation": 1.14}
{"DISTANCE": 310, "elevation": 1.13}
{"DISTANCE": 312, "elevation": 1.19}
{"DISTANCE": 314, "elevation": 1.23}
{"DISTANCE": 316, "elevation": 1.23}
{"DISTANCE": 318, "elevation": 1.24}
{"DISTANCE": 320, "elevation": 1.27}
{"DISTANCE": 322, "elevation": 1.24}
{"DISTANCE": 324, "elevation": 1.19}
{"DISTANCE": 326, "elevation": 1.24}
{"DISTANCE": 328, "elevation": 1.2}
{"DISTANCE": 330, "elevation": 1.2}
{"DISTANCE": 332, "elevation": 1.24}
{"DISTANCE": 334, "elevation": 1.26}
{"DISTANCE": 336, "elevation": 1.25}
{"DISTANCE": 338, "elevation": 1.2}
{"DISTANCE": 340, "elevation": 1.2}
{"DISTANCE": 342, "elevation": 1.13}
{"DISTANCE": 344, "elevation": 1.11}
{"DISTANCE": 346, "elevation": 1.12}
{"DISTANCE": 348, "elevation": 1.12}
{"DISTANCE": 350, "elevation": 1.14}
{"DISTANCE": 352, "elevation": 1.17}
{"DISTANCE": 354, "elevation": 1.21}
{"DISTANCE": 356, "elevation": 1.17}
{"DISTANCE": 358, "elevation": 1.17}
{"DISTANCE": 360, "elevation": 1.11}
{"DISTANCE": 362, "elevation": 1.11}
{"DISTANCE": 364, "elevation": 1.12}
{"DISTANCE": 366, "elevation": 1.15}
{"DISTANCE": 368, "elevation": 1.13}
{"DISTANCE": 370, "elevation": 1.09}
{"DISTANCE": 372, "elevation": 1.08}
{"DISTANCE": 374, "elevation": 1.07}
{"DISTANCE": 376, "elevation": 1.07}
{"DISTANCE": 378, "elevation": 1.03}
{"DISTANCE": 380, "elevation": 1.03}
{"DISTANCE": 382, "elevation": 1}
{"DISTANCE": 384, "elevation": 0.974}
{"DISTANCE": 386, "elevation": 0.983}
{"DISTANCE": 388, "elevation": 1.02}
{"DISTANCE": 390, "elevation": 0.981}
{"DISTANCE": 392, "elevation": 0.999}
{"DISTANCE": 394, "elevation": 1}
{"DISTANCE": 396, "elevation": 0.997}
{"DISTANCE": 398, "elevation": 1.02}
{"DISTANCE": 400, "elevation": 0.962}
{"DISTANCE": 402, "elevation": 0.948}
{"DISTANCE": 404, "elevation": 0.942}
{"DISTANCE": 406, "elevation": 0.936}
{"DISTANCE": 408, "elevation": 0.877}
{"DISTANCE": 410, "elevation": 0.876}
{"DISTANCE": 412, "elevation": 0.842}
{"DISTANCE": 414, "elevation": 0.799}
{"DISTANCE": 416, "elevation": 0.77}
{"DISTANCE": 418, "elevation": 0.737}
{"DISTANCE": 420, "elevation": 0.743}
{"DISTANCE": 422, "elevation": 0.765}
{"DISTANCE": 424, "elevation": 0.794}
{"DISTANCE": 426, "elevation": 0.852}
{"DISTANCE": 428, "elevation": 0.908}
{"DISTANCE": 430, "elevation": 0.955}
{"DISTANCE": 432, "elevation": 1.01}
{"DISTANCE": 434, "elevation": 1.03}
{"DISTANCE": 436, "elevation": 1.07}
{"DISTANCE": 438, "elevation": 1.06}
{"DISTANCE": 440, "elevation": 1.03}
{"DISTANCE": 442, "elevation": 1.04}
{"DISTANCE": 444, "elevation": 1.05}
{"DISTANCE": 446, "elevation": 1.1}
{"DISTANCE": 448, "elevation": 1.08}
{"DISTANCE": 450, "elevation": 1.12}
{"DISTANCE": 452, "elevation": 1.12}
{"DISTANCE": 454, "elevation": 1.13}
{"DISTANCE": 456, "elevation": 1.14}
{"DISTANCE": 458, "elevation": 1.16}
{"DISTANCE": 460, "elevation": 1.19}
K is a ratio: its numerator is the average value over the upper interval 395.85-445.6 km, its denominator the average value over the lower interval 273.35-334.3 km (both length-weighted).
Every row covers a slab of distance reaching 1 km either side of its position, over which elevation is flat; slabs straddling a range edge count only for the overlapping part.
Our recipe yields 0.77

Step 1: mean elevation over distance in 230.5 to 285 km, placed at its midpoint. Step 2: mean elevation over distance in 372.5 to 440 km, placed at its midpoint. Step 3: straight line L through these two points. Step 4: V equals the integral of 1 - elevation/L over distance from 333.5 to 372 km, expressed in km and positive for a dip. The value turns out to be -3.5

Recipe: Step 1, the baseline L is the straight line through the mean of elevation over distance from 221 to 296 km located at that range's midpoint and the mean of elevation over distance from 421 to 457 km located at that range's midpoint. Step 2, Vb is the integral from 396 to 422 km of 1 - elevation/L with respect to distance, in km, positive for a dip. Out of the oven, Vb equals 4.5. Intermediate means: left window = 1.24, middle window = 0.872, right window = 1.01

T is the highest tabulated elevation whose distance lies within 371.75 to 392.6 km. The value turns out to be 1.08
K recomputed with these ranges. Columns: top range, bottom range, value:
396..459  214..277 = 0.77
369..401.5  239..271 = 0.80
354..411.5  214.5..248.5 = 0.84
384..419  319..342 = 0.76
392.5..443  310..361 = 0.77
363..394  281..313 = 0.89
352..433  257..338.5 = 0.81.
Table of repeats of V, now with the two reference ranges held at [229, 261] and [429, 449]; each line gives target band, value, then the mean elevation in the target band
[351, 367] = -0.2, 1.15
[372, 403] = 2.6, 1.01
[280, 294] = 0.6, 1.17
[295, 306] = 0.1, 1.19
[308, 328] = -0.6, 1.21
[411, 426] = 4.0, 0.783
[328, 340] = -0.6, 1.22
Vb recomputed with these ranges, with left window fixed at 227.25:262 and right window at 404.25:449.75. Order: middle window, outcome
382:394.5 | 0.07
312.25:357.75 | -4.16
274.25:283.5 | 0.04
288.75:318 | -0.73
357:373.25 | -1.21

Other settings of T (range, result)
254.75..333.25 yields 1.36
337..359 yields 1.21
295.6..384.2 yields 1.27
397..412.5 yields 1.02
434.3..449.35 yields 1.1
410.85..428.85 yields 0.908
